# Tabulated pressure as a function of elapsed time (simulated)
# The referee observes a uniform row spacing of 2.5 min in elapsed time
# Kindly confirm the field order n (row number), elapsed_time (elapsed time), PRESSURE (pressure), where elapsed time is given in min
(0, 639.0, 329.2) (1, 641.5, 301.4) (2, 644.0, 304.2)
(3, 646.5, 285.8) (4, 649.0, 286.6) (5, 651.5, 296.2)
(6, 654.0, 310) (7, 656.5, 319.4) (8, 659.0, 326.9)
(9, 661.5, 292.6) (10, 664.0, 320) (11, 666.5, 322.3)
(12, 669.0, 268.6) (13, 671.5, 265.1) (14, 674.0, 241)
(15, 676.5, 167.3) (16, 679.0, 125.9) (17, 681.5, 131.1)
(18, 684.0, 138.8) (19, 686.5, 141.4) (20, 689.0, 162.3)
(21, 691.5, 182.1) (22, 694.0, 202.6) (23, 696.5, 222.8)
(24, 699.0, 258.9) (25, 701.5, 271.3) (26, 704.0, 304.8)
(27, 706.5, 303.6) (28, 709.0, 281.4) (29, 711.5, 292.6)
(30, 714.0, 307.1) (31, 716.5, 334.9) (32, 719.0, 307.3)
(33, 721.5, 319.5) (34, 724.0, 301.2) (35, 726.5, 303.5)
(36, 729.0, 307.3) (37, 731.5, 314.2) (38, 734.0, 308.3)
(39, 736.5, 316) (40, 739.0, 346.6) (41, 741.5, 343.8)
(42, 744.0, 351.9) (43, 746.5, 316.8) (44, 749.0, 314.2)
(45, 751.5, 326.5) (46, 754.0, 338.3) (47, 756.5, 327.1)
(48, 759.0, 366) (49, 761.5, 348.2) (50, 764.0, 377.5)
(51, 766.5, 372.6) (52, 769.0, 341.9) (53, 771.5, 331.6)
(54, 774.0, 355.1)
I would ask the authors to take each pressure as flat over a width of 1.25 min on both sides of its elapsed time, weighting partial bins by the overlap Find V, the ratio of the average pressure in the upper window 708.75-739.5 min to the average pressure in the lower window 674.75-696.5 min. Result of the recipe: 1.92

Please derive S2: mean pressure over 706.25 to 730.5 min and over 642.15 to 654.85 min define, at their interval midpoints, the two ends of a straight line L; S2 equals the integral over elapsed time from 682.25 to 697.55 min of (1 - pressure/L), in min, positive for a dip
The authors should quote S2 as 6.5 min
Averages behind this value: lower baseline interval 296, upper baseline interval 306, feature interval 173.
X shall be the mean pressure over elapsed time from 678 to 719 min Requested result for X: 232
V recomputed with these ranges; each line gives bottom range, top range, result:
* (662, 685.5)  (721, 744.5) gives 1.45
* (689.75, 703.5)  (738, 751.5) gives 1.45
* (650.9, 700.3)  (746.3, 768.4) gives 1.47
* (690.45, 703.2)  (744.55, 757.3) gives 1.41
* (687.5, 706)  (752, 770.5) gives 1.52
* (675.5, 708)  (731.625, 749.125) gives 1.63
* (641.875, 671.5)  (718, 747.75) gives 1.06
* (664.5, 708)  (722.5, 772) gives 1.51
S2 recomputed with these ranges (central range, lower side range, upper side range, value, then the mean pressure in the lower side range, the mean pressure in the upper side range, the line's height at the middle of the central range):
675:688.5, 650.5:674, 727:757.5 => 7.14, 299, 325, 306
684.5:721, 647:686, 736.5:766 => 4.80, 253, 341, 290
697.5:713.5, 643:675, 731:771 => 1.61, 296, 338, 317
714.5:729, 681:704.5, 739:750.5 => -2.04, 201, 333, 275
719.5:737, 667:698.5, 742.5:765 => -1.39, 192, 340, 287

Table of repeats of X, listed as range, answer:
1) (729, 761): 330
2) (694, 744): 301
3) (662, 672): 296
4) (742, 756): 330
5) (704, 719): 304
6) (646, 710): 247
